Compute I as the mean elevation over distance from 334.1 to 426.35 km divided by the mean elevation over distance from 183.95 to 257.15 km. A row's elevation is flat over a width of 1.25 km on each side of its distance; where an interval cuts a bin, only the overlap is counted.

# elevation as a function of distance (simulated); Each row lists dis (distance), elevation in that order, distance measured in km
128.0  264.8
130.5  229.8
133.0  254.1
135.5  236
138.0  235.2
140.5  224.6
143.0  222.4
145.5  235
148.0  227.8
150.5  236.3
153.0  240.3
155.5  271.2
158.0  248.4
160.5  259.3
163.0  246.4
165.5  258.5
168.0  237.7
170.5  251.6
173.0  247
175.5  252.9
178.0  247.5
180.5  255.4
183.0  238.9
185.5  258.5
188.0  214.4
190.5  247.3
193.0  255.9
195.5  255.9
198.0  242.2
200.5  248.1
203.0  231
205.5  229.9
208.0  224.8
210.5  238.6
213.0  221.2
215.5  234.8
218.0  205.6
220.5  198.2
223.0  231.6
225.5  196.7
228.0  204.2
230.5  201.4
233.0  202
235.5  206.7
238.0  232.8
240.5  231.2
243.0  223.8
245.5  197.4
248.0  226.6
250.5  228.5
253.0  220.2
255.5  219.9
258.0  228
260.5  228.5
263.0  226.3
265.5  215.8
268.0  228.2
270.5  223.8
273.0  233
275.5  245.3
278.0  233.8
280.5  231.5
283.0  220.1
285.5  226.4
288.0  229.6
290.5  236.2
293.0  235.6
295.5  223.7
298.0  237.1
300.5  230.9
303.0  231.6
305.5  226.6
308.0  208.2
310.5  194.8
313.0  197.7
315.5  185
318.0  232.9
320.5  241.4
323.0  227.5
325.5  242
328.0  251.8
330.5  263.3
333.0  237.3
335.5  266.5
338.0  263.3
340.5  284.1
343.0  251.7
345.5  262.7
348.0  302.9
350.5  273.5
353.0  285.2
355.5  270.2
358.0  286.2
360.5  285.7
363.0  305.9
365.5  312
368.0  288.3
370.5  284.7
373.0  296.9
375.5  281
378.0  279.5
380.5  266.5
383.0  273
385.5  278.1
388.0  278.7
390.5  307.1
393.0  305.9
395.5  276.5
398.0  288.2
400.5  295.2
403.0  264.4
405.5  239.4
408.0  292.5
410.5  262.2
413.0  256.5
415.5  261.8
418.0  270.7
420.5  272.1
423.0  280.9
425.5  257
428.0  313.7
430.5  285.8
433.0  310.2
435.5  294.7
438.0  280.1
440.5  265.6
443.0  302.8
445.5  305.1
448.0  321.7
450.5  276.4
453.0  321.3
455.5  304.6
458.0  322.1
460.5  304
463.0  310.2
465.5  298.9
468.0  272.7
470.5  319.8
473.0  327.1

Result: 1.24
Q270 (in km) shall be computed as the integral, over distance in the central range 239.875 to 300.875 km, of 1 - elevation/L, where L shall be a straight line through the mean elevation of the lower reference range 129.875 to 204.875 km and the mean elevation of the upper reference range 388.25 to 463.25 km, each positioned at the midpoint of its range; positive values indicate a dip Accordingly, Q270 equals 8.0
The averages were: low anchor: 244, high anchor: 288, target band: 227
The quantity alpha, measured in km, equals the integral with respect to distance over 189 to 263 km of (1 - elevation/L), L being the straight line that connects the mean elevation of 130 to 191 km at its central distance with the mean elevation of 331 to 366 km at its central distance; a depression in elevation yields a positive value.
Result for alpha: 8.7 km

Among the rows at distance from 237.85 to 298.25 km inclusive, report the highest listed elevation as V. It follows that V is 245.3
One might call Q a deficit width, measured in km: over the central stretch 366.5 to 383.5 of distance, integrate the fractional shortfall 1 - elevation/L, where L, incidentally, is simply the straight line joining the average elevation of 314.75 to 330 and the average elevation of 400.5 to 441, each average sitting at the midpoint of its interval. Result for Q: -1.7 km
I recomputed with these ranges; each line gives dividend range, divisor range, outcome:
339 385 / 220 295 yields 1.27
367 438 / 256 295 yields 1.22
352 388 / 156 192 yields 1.15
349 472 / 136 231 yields 1.22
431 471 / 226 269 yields 1.37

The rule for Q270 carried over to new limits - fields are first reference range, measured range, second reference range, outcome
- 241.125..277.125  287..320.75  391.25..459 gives 2.7 km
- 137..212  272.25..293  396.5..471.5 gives 2.3 km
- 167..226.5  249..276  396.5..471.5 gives 2.6 km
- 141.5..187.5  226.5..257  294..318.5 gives 1.8 km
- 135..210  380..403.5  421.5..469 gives 0.1 km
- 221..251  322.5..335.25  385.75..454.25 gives 0.1 km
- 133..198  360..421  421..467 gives 1.2 km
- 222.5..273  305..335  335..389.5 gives 3.7 km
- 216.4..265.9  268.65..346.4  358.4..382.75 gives 5.7 km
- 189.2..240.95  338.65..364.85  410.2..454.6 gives -1.7 km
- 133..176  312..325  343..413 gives 2.5 km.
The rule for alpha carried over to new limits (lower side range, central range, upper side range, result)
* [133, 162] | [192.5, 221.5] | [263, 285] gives 0.4 km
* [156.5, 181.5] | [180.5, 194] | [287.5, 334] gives 0.2 km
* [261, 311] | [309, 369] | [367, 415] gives -1.0 km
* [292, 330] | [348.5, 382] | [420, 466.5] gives -4.2 km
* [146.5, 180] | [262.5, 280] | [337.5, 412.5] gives 2.3 km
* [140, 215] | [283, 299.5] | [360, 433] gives 2.0 km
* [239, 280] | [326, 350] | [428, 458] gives -0.7 km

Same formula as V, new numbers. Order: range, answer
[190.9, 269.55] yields 255.9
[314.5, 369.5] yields 312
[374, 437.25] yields 313.7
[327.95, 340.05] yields 266.5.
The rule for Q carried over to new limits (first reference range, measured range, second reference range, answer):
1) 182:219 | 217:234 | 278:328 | 2.04 km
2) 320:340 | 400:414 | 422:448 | 0.66 km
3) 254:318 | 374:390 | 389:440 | -0.70 km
